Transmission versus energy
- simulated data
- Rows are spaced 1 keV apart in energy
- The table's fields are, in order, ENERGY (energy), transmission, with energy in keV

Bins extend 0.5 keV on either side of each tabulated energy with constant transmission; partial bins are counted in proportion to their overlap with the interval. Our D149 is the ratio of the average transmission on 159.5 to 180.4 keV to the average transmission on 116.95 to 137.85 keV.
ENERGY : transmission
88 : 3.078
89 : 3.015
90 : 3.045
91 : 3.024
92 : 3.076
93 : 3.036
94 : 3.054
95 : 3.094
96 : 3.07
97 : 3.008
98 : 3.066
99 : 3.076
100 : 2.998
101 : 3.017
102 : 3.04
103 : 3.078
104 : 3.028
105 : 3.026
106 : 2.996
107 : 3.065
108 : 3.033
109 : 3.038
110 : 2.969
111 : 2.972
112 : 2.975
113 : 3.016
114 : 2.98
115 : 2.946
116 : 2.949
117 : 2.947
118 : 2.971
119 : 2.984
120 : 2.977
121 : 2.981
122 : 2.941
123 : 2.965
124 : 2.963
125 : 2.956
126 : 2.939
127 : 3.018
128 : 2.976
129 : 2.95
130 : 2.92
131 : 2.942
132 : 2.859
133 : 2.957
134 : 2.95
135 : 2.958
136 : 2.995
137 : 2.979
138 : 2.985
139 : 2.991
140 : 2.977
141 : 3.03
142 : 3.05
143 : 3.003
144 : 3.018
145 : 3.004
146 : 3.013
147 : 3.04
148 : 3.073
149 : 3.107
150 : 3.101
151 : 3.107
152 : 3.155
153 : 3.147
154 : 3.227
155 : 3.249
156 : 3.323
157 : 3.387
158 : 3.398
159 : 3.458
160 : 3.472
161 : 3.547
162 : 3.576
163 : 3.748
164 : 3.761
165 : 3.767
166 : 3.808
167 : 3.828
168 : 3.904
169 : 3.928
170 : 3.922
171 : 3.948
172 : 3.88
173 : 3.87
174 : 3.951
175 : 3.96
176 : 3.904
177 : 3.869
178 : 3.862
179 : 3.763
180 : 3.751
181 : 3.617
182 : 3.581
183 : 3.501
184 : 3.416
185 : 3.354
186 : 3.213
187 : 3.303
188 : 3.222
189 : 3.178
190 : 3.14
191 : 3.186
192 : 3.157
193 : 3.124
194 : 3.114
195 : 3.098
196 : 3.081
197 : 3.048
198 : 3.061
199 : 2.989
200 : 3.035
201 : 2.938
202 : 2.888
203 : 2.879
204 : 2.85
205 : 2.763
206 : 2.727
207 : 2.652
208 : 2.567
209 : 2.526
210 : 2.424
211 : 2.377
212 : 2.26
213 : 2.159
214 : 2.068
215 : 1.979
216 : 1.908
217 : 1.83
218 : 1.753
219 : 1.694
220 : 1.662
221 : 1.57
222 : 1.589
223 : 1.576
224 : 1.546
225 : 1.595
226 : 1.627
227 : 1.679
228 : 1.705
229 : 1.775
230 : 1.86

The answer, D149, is 1.3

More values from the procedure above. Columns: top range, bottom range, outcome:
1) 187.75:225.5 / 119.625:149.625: 0.84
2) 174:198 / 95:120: 1.13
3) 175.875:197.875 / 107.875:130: 1.13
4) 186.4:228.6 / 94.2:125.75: 0.82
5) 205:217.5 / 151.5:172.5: 0.64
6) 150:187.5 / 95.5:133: 1.20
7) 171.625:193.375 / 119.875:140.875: 1.19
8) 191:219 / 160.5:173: 0.69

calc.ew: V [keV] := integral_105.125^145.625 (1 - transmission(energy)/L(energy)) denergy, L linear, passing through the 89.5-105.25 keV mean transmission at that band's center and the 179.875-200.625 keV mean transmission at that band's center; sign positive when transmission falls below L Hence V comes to 1.6 keV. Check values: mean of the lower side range 3.05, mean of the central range 2.98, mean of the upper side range 3.24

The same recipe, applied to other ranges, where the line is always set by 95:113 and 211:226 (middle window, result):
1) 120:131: -0.6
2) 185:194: -4.6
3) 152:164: -4.7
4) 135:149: -2.1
